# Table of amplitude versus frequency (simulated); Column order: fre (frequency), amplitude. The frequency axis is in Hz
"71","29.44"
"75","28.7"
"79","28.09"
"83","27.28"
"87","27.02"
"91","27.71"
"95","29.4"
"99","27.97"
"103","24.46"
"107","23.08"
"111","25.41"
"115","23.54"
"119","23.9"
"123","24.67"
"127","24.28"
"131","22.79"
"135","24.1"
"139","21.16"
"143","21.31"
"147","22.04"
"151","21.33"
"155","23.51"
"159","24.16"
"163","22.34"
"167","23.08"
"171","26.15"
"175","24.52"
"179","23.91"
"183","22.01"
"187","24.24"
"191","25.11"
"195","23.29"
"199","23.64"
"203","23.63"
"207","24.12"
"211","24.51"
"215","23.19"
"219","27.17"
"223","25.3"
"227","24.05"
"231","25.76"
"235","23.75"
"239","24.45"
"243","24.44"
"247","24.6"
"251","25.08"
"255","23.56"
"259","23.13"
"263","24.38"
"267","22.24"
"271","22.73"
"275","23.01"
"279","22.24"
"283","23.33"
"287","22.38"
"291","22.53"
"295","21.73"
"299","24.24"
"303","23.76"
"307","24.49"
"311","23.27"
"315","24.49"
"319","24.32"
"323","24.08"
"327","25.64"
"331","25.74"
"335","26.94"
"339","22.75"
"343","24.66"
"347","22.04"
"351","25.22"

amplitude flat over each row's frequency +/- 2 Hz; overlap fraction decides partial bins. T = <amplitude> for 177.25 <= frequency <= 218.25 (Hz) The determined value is 23.9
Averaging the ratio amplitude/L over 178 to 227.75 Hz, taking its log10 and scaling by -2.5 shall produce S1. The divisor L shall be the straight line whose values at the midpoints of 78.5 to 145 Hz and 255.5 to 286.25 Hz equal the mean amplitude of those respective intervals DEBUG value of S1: -0.014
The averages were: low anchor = 25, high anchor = 23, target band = 24.2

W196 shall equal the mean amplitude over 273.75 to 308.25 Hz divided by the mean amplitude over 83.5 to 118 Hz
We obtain 0.88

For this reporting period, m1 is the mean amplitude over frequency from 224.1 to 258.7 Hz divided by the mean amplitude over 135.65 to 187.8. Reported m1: 1.06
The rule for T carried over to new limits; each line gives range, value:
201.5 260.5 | 24.5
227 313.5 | 23.6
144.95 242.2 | 24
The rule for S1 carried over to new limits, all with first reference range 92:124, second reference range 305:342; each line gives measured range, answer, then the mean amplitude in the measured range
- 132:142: 0.127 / 22.5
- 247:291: 0.072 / 23.2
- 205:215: 0.042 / 24.1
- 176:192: 0.060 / 23.8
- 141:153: 0.172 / 21.6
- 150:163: 0.099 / 23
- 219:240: 0.003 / 24.9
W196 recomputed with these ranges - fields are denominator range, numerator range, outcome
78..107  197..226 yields 0.90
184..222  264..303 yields 0.94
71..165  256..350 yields 0.95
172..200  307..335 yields 1.04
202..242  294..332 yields 0.98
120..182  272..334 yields 1.02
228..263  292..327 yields 0.98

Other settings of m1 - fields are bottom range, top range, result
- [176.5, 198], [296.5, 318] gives 1.01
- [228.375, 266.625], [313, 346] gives 1.02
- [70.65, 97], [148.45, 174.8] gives 0.83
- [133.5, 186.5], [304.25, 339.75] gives 1.07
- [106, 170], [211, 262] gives 1.06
